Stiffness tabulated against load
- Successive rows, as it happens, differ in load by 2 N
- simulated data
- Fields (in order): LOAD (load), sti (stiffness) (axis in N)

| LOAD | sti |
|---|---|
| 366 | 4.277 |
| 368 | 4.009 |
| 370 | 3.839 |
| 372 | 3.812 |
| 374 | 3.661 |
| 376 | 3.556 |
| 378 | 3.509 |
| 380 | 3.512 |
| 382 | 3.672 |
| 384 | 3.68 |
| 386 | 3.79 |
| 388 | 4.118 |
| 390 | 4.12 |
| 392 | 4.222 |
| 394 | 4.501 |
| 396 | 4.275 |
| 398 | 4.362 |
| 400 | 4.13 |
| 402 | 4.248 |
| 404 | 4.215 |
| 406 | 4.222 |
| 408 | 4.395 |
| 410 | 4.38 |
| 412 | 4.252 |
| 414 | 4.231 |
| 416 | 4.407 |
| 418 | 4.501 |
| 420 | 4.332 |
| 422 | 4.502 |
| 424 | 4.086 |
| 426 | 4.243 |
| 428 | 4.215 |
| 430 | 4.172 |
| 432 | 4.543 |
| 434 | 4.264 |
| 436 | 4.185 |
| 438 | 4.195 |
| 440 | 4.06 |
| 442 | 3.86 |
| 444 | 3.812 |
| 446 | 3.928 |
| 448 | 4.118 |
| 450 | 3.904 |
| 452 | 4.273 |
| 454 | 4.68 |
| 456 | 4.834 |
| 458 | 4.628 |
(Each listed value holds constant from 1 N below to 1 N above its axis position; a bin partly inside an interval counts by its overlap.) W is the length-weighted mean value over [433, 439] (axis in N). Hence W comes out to 4.21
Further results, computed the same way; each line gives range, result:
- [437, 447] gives 3.97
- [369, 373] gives 3.83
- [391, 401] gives 4.3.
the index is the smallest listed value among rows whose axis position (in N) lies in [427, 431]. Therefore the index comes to 4.172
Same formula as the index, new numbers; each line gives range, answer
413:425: 4.086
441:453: 3.812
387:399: 4.118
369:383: 3.509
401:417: 4.215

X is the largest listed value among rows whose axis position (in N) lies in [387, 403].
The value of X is 4.501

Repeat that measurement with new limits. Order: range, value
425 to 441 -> 4.543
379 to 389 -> 4.118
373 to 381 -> 3.661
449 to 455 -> 4.68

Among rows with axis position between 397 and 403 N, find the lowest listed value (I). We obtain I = 4.13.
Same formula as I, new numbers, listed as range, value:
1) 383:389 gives 3.68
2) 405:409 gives 4.222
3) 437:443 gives 3.86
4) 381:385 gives 3.672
